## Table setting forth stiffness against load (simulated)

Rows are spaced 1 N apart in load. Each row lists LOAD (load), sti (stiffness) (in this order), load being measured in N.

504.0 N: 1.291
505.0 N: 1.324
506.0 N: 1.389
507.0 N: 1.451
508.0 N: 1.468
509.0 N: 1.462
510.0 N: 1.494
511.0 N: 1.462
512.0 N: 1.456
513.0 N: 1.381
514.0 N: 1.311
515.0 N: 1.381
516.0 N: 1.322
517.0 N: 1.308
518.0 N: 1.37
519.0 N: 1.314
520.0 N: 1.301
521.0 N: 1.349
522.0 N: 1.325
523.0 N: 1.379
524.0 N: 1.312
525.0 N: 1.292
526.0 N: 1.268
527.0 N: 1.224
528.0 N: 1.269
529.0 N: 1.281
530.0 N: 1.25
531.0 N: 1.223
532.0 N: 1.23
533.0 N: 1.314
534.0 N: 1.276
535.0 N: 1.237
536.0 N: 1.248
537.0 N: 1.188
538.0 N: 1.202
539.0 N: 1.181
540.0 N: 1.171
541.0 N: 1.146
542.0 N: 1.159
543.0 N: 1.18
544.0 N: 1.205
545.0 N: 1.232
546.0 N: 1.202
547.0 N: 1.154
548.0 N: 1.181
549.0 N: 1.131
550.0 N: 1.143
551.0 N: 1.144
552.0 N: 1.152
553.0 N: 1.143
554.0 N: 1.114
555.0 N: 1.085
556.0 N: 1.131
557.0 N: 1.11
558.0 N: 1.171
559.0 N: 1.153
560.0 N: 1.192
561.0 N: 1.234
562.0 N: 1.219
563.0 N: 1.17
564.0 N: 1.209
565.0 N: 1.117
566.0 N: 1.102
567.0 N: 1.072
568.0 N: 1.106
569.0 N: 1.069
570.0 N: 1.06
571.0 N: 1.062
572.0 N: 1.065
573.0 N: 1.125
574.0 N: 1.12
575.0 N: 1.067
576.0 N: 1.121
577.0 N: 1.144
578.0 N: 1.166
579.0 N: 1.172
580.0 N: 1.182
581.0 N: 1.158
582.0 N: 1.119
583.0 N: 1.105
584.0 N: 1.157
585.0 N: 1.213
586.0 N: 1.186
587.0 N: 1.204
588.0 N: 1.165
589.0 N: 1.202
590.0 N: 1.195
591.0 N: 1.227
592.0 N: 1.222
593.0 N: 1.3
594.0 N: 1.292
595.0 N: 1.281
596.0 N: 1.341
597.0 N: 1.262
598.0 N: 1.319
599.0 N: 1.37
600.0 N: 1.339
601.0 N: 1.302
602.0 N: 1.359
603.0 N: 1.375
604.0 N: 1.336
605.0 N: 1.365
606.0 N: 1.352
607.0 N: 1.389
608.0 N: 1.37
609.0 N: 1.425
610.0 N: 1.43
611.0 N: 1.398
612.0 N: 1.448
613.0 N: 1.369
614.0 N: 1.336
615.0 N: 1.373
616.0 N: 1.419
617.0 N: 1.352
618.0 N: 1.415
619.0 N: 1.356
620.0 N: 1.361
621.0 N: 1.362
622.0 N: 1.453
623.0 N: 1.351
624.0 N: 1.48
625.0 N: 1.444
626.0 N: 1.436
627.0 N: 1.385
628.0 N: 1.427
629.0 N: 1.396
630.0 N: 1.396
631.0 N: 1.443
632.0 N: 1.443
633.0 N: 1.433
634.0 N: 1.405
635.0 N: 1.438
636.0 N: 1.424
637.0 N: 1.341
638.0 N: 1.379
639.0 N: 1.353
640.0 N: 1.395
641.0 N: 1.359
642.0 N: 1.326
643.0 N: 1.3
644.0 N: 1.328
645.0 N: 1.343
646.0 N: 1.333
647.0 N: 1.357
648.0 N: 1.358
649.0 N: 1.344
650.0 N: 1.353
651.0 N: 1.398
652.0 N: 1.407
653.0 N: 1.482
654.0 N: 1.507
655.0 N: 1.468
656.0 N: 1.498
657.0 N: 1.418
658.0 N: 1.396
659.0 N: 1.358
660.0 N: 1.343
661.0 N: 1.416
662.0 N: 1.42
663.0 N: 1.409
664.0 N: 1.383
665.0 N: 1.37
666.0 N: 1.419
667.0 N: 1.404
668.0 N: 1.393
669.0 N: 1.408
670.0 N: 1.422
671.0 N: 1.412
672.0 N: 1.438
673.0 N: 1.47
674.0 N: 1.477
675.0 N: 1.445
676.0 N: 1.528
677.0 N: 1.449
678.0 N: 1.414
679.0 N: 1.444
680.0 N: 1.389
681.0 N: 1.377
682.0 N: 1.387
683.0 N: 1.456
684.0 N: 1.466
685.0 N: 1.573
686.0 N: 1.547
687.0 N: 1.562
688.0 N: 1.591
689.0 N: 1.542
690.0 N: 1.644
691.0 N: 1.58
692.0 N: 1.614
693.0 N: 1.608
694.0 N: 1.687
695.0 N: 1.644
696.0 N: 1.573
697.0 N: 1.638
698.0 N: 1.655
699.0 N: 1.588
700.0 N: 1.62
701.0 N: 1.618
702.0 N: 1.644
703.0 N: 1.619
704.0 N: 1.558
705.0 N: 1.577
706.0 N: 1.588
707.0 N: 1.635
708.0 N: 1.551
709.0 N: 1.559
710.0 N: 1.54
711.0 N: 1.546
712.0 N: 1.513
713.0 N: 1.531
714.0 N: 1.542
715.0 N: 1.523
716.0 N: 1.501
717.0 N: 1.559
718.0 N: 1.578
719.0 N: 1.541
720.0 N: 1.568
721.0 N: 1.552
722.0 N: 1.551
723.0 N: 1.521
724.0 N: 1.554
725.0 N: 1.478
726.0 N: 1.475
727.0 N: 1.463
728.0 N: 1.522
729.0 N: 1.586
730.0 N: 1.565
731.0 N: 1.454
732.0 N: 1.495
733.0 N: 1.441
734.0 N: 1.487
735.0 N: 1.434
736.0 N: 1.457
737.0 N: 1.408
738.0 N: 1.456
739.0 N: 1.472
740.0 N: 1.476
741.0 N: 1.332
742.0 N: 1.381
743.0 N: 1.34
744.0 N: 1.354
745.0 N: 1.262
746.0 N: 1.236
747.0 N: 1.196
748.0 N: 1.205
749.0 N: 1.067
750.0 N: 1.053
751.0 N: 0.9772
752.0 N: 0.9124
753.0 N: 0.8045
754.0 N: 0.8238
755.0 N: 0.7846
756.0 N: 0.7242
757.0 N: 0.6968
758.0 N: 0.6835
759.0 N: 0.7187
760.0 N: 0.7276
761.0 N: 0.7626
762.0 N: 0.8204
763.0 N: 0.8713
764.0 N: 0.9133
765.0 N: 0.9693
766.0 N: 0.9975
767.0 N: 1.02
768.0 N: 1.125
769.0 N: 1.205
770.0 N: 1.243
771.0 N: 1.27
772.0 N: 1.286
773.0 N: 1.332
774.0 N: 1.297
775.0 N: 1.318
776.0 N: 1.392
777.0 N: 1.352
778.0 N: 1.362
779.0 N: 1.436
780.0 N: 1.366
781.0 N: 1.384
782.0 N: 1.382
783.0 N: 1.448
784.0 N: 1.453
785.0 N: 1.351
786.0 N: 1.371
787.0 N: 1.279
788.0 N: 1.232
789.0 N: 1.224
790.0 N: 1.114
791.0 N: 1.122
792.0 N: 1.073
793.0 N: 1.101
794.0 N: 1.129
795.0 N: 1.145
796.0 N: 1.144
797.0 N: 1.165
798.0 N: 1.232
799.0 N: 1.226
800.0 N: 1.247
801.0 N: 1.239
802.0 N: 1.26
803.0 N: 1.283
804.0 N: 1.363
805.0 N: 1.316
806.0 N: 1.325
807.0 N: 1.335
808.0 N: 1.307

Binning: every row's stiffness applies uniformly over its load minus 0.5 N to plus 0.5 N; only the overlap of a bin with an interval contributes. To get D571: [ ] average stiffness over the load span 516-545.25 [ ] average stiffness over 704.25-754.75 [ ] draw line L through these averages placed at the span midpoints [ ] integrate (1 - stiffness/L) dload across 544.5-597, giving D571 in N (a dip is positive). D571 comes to 5.1 N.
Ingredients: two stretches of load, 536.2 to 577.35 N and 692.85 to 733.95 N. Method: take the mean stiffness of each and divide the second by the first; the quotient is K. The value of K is 1.4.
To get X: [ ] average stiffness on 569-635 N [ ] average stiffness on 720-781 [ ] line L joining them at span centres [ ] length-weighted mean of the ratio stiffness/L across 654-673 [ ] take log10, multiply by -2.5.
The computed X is -0.12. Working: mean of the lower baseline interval 1.3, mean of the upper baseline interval 1.23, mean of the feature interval 1.41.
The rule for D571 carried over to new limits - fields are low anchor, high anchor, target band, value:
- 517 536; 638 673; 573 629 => 2.1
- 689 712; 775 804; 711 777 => 8.4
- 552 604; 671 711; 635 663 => 0.5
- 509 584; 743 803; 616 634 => -3.4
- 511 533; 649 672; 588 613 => 0.8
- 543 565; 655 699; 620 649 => -0.3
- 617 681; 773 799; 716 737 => -2.8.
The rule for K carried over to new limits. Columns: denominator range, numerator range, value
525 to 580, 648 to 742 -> 1.28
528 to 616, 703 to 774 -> 1.06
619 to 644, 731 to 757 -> 0.87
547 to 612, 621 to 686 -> 1.17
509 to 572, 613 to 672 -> 1.14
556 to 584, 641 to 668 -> 1.23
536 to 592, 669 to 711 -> 1.33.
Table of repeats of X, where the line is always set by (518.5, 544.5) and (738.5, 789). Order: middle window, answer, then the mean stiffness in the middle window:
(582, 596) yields 0.01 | 1.21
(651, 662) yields -0.19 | 1.43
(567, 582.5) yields 0.11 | 1.11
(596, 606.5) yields -0.10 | 1.34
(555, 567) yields 0.07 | 1.16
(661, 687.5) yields -0.21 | 1.44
